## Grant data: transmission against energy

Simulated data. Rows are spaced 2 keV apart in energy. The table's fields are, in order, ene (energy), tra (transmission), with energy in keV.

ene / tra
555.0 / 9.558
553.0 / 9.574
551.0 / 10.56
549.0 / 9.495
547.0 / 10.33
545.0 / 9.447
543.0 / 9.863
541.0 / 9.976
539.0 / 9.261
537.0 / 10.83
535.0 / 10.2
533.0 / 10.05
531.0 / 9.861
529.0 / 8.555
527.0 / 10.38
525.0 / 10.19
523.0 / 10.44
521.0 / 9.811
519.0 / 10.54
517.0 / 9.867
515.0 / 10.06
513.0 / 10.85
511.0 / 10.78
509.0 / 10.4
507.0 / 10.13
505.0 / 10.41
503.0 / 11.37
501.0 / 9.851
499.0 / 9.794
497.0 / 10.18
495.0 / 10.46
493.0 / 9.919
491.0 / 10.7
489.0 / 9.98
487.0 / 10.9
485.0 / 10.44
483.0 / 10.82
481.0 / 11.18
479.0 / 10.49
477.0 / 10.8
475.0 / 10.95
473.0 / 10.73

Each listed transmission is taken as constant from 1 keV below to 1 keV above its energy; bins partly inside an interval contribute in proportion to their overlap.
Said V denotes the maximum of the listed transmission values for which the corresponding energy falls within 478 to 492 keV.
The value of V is 11.18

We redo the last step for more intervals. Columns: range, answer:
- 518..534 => 10.54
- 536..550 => 10.83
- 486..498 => 10.9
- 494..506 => 11.37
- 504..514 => 10.85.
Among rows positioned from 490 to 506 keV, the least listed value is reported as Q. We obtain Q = 9.794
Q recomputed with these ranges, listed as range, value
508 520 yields 9.867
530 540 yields 9.261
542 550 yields 9.447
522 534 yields 8.555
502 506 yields 10.41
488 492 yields 9.98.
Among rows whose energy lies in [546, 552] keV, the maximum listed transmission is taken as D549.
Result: 10.56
